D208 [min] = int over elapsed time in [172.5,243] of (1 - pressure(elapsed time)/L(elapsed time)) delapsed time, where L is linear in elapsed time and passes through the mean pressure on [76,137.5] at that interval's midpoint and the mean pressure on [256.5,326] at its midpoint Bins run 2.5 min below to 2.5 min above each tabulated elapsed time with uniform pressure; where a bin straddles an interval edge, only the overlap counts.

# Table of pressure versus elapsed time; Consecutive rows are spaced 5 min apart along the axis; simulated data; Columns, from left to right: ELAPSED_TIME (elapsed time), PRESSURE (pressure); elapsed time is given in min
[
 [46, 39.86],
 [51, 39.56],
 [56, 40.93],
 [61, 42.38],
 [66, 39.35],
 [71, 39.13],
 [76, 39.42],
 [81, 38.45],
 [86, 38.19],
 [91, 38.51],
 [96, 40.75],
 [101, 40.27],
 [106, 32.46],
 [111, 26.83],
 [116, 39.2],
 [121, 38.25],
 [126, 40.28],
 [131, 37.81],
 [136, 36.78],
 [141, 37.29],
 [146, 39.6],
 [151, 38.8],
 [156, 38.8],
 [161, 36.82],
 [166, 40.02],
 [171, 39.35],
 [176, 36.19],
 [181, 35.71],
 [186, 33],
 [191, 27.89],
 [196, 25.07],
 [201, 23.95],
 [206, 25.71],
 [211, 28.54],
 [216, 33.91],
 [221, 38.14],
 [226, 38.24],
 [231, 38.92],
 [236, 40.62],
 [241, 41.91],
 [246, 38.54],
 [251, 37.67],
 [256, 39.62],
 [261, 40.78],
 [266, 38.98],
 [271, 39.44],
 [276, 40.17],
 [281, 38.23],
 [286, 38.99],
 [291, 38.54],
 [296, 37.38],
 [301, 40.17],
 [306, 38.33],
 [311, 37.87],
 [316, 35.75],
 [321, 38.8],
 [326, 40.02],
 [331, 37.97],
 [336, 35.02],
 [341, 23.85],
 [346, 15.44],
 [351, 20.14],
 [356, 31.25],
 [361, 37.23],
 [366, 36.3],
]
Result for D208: 8.8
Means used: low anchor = 37.4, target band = 33.4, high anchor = 38.8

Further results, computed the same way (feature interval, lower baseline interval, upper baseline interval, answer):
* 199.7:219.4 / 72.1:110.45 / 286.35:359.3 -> 3.8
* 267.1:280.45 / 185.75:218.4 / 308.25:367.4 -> -4.0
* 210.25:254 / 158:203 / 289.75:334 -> -3.1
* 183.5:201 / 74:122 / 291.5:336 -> 4.5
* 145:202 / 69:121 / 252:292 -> 5.1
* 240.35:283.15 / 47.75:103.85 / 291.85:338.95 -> -1.3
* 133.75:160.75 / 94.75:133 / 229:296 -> -0.5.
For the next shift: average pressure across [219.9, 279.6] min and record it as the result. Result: 39.4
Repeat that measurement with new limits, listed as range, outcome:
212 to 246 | 38.2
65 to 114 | 37.3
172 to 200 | 31.6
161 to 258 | 34.9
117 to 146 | 38.3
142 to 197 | 35.9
